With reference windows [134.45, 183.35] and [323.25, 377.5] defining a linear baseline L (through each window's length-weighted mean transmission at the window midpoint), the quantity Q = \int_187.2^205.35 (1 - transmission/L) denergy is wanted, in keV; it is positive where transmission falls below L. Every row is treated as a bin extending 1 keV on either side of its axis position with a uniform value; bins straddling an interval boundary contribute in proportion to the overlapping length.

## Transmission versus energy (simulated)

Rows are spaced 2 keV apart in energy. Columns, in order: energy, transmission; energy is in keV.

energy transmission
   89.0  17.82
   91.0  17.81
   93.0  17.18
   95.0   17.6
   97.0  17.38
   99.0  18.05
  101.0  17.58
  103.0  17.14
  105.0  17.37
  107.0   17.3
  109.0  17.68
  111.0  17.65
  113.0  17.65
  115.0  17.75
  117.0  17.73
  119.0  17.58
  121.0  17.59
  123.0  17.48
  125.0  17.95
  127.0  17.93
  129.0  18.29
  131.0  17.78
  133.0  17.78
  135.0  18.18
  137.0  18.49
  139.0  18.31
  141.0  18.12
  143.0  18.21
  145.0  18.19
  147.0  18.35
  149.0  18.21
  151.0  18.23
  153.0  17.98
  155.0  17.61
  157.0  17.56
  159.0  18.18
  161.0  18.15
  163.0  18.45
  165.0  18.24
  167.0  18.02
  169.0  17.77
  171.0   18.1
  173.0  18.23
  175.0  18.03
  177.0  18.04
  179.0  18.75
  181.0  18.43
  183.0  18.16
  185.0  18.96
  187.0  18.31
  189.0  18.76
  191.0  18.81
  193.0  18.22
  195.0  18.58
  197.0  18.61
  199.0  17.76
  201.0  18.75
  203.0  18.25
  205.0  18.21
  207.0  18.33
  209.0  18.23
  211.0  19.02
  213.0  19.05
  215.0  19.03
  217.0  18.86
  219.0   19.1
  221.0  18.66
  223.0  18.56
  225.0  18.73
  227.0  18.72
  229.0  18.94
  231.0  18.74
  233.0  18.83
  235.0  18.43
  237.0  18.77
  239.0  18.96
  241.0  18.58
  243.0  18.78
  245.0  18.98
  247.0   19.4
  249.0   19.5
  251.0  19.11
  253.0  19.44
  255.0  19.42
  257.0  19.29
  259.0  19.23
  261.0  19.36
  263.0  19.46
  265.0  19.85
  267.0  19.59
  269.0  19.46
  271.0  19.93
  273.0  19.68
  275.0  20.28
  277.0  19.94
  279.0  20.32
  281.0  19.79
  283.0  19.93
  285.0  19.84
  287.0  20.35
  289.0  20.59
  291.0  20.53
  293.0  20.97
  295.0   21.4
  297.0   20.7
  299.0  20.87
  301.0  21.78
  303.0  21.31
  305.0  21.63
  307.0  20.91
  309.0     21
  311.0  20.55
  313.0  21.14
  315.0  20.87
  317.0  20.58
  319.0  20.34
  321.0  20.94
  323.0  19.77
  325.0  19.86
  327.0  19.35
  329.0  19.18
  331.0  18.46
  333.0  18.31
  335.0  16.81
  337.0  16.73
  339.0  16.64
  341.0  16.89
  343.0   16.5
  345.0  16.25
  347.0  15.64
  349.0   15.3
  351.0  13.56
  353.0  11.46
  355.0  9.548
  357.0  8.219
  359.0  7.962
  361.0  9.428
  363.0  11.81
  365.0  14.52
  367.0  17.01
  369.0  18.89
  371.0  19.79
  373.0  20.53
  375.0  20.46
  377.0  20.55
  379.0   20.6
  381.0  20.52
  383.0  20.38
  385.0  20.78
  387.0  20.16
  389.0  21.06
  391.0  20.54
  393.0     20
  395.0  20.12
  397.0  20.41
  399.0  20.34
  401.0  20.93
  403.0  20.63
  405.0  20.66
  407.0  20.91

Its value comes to -0.7 keV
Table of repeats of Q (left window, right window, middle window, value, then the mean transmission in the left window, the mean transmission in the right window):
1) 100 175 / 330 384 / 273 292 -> -4.0 keV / 17.9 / 16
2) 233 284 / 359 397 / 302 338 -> -1.8 keV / 19.4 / 18.5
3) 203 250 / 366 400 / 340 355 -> 3.9 keV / 18.8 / 20.1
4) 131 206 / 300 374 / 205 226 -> -0.9 keV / 18.2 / 17.3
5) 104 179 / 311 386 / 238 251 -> -1.1 keV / 18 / 17.2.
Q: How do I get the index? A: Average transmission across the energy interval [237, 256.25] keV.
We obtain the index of 19.1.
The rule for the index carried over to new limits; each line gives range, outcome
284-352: 19.3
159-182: 18.2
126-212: 18.2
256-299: 20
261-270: 19.6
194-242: 18.7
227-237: 18.7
